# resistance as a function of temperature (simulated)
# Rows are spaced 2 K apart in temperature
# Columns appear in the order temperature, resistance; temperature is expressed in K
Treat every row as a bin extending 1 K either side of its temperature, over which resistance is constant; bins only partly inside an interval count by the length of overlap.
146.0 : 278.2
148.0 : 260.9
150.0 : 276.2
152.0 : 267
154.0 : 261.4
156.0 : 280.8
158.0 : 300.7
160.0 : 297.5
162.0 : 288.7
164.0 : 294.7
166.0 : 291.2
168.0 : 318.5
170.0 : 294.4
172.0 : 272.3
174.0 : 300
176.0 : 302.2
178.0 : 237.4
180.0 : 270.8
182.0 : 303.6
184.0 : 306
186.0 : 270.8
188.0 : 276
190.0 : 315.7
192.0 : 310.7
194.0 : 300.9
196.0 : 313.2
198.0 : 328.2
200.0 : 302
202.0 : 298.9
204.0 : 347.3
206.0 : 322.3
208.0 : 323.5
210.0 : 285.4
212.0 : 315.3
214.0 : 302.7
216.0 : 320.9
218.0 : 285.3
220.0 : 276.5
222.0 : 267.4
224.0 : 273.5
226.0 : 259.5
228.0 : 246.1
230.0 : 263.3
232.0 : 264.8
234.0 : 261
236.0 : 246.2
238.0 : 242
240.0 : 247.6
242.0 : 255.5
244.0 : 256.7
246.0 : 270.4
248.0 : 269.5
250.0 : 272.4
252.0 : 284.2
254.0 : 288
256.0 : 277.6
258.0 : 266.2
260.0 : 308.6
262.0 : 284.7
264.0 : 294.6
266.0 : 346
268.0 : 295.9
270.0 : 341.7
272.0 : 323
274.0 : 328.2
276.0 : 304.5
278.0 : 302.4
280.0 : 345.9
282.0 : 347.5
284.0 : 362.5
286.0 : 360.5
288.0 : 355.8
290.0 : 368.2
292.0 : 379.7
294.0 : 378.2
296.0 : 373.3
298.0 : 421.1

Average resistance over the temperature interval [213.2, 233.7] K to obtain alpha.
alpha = 275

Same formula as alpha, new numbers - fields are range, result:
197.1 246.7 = 282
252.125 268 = 295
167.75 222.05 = 299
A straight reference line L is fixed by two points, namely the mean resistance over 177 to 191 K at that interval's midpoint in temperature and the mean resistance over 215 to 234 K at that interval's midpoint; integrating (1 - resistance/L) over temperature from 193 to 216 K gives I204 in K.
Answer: -2.9 K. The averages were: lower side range 283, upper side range 272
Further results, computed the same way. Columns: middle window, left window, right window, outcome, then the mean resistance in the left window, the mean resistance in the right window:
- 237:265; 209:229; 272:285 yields 3.31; 283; 331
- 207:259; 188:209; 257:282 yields 6.61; 314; 313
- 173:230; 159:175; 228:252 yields -3.40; 295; 260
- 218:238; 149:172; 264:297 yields 3.54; 288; 343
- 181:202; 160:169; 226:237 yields -1.59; 298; 257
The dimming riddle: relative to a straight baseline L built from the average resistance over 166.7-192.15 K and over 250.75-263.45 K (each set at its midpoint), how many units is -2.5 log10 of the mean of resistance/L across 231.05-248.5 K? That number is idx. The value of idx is 0.118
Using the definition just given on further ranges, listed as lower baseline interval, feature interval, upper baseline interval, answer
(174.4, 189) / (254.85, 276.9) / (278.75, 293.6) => 0.13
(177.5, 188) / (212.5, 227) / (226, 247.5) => -0.08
